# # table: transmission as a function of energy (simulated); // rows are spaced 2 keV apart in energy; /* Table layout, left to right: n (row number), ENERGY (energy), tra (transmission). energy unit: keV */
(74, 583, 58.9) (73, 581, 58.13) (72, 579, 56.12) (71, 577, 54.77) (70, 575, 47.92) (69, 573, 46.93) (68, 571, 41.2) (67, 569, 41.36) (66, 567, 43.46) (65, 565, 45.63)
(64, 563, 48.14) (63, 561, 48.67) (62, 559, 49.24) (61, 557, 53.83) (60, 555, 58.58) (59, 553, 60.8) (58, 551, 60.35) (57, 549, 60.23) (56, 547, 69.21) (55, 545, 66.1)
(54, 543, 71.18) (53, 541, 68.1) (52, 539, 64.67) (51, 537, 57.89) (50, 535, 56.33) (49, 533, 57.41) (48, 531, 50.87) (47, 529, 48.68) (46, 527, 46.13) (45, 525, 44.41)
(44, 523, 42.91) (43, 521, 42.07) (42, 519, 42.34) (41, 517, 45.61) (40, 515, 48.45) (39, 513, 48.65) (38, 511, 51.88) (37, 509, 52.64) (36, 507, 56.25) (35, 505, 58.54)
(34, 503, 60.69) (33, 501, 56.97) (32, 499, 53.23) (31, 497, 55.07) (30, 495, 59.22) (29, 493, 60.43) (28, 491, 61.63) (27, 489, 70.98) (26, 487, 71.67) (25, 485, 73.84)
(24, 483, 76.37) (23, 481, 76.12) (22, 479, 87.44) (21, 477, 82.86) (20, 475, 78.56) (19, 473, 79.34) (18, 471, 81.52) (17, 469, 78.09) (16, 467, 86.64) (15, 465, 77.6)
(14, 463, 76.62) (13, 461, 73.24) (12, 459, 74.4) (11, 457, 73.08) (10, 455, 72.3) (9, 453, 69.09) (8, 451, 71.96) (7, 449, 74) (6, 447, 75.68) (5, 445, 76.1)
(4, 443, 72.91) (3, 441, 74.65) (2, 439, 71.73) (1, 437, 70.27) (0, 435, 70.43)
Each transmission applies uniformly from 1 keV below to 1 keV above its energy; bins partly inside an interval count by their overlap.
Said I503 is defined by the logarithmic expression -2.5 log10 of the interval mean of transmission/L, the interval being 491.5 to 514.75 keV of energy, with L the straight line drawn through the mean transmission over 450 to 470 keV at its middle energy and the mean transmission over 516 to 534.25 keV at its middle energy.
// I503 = 0.02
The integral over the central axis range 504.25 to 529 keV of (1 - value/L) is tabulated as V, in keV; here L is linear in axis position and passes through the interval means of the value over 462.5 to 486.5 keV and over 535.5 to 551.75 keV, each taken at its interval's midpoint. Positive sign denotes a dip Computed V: 7.8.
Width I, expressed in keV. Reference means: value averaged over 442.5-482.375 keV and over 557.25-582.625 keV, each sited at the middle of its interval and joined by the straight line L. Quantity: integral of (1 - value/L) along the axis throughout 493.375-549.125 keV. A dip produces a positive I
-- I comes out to 5.7 keV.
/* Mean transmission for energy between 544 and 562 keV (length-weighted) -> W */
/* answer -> 58.6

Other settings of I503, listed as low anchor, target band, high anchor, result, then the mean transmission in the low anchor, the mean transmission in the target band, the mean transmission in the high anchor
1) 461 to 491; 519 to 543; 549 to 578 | 0.136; 77.7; 53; 50.4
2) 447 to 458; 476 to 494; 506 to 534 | -0.202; 72.4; 73.5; 48.4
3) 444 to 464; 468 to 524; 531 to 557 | 0.097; 73.6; 62.6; 61.8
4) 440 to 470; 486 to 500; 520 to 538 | 0.007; 75.1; 61.7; 49.6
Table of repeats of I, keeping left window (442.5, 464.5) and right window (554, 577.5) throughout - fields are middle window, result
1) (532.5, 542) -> -1.1 keV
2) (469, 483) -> -2.4 keV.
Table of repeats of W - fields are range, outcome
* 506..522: 48.5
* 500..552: 54.9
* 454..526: 64.8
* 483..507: 62.4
